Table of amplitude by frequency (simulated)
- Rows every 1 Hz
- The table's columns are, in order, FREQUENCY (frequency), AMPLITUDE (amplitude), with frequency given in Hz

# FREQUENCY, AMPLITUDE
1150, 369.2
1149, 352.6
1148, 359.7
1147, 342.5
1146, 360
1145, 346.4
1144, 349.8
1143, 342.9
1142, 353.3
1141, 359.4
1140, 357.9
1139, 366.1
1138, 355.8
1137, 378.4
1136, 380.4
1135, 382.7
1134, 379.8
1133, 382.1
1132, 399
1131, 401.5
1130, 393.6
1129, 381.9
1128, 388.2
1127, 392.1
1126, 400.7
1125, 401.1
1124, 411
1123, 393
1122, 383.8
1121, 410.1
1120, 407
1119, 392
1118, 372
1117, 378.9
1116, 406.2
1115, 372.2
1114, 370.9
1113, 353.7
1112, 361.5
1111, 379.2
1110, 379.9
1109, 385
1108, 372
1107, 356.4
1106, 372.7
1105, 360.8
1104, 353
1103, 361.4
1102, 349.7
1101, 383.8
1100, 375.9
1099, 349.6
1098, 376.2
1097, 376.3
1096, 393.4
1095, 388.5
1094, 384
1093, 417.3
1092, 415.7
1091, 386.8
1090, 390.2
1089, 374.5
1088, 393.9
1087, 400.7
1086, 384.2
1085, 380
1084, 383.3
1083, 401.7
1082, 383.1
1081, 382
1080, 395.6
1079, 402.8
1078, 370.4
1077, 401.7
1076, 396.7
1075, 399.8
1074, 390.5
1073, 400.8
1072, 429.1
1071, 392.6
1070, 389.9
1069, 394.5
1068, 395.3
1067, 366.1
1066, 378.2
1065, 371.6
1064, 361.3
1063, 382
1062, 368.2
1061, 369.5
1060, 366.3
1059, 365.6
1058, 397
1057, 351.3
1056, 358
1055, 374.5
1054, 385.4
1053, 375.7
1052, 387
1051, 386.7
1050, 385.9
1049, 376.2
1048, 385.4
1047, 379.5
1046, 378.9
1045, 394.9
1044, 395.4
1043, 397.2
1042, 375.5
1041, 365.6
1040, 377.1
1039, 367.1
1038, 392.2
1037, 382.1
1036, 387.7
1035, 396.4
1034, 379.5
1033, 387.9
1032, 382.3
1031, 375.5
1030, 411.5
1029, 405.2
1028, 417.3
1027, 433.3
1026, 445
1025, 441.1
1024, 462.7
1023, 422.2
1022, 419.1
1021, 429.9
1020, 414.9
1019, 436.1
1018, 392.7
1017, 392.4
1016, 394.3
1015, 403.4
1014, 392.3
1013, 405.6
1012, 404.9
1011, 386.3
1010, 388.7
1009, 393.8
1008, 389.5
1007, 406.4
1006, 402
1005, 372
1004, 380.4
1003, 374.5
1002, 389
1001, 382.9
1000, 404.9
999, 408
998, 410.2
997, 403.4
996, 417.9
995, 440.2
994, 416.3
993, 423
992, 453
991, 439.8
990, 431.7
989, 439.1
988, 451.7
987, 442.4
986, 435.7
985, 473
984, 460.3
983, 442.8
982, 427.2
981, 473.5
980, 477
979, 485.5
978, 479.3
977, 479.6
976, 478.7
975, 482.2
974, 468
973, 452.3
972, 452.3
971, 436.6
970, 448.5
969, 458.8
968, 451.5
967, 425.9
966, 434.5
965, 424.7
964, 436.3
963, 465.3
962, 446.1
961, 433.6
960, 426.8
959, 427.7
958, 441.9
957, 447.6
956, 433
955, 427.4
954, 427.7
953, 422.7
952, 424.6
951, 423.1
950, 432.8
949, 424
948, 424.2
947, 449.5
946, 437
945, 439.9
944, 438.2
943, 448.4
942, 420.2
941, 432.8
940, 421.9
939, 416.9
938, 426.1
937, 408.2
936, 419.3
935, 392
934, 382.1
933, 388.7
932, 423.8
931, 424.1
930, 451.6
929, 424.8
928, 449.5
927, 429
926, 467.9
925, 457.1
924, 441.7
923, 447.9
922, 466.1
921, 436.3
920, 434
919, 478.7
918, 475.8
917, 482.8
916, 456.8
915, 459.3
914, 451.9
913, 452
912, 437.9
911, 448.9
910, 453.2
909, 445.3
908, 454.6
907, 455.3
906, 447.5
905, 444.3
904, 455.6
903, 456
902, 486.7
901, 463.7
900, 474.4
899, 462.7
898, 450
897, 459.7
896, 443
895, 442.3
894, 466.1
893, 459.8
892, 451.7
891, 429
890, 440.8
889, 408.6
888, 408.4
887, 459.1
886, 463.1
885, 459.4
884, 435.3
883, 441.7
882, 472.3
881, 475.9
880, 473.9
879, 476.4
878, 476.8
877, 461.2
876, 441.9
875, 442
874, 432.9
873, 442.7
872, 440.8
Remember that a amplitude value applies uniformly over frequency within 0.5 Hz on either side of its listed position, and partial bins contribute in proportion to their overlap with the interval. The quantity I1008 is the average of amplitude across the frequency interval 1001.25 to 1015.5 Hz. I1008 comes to 392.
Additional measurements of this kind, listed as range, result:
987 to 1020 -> 408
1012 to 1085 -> 392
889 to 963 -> 441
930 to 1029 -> 428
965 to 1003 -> 441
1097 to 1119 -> 371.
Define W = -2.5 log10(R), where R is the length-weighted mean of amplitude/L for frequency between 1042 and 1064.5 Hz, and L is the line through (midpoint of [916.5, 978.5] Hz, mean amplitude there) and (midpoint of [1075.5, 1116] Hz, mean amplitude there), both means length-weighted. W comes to 0.054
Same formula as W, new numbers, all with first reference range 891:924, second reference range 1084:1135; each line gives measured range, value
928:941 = 0.07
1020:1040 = 0.01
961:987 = -0.06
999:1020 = 0.06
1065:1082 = 0.01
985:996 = -0.03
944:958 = 0.02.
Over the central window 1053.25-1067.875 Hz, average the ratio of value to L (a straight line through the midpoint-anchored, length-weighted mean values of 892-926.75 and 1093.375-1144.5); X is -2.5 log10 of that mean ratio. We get 0.08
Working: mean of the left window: 456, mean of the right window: 378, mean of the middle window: 372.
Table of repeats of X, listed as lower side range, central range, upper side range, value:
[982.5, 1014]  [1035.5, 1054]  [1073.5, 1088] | 0.05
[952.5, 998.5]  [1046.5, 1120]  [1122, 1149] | 0.05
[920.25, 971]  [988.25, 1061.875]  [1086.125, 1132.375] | 0.03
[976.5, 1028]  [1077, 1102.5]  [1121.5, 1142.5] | 0.03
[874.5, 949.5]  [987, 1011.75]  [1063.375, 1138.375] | 0.02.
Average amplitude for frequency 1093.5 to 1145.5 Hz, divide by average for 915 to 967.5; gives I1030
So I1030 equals 0.87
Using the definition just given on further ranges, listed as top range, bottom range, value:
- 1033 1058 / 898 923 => 0.83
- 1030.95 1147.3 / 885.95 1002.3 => 0.86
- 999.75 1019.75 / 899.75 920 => 0.86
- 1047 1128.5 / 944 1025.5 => 0.89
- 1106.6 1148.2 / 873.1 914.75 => 0.83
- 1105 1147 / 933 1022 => 0.88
